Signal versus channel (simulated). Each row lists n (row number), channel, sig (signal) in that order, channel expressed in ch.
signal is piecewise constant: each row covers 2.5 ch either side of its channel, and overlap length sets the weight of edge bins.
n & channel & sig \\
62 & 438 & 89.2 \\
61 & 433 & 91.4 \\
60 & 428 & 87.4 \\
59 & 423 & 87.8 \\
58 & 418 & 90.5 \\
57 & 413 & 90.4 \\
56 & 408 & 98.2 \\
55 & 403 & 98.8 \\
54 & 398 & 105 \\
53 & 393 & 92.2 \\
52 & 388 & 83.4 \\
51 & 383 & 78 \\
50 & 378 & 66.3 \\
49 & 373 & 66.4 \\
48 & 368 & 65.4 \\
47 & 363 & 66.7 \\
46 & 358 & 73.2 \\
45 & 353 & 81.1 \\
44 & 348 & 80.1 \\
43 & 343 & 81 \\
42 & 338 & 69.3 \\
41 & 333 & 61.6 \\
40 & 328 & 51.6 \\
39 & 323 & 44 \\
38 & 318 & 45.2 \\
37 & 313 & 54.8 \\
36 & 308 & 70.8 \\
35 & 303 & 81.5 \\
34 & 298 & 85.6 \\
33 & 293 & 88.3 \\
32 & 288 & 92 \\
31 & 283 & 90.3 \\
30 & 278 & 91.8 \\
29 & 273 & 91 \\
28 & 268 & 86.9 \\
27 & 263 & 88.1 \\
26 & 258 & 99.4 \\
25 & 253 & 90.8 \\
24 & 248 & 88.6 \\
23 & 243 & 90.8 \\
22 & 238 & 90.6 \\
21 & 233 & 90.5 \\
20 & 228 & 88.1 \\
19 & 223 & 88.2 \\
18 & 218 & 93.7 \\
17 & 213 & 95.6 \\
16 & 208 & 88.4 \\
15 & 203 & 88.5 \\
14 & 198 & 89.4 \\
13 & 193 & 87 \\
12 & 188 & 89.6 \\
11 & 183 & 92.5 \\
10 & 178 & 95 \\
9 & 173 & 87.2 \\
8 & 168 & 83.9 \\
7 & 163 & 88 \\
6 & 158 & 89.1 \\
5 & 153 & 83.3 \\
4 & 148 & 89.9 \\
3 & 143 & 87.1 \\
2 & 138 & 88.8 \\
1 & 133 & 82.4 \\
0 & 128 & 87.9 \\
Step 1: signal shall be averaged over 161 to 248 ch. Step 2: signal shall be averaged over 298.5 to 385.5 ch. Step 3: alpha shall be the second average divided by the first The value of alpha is 0.75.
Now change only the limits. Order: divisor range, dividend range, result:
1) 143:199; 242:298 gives 1.02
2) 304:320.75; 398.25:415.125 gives 1.65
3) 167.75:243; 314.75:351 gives 0.69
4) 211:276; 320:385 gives 0.75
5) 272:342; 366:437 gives 1.19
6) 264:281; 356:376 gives 0.75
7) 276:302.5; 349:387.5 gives 0.81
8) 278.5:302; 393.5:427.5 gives 1.06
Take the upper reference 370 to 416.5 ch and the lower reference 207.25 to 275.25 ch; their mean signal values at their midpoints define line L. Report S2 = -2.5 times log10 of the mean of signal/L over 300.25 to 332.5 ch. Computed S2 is 0.45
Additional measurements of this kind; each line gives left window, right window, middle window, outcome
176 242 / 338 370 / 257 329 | 0.06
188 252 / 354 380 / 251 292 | -0.11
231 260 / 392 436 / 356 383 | 0.33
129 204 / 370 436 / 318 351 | 0.35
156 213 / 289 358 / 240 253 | -0.12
